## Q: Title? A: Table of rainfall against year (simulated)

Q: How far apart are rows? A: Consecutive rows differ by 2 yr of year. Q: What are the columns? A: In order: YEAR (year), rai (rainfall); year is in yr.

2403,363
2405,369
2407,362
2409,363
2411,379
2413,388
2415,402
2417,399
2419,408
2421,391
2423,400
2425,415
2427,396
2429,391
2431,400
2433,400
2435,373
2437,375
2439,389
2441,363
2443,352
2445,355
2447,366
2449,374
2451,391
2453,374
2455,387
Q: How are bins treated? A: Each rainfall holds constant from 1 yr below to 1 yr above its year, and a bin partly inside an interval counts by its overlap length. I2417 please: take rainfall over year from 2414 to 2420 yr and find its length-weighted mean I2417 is 403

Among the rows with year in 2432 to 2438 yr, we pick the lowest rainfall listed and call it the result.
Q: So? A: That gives 373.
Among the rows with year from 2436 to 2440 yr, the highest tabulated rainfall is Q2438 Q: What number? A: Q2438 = 389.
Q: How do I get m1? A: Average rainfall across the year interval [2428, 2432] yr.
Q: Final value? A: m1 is 396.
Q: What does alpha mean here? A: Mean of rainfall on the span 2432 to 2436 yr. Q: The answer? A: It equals 386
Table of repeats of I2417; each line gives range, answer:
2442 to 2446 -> 354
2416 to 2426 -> 403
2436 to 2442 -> 376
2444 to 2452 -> 372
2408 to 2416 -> 383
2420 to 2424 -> 396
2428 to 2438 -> 388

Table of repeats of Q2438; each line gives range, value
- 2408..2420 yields 408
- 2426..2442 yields 400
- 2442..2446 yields 355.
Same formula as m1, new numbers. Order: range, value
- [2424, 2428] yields 406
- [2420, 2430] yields 399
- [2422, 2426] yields 408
